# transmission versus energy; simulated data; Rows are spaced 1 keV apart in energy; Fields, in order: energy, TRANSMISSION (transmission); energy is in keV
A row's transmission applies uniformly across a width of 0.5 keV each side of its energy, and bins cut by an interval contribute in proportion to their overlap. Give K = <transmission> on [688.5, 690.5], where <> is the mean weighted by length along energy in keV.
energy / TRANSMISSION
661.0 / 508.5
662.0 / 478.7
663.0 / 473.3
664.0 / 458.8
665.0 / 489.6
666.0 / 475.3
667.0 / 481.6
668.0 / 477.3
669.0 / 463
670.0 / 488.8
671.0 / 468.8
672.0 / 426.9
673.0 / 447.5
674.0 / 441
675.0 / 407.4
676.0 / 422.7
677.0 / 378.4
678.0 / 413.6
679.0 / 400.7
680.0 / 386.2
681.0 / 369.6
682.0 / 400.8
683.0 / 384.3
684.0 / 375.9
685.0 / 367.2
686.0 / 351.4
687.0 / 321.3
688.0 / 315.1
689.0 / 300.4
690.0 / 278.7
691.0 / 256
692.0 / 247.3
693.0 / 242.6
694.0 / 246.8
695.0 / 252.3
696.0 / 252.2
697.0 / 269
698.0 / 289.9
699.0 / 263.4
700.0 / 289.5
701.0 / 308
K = 290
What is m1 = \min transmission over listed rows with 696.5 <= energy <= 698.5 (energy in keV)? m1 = 269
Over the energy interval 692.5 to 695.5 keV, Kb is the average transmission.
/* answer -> 247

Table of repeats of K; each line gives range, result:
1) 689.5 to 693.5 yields 256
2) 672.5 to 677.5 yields 419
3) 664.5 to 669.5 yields 477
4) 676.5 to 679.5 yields 398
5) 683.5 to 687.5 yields 354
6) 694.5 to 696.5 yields 252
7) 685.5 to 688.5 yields 329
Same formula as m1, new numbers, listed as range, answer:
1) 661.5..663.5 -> 473.3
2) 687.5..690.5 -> 278.7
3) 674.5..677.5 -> 378.4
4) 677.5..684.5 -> 369.6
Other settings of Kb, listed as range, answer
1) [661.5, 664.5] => 470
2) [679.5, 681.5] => 378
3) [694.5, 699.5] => 265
